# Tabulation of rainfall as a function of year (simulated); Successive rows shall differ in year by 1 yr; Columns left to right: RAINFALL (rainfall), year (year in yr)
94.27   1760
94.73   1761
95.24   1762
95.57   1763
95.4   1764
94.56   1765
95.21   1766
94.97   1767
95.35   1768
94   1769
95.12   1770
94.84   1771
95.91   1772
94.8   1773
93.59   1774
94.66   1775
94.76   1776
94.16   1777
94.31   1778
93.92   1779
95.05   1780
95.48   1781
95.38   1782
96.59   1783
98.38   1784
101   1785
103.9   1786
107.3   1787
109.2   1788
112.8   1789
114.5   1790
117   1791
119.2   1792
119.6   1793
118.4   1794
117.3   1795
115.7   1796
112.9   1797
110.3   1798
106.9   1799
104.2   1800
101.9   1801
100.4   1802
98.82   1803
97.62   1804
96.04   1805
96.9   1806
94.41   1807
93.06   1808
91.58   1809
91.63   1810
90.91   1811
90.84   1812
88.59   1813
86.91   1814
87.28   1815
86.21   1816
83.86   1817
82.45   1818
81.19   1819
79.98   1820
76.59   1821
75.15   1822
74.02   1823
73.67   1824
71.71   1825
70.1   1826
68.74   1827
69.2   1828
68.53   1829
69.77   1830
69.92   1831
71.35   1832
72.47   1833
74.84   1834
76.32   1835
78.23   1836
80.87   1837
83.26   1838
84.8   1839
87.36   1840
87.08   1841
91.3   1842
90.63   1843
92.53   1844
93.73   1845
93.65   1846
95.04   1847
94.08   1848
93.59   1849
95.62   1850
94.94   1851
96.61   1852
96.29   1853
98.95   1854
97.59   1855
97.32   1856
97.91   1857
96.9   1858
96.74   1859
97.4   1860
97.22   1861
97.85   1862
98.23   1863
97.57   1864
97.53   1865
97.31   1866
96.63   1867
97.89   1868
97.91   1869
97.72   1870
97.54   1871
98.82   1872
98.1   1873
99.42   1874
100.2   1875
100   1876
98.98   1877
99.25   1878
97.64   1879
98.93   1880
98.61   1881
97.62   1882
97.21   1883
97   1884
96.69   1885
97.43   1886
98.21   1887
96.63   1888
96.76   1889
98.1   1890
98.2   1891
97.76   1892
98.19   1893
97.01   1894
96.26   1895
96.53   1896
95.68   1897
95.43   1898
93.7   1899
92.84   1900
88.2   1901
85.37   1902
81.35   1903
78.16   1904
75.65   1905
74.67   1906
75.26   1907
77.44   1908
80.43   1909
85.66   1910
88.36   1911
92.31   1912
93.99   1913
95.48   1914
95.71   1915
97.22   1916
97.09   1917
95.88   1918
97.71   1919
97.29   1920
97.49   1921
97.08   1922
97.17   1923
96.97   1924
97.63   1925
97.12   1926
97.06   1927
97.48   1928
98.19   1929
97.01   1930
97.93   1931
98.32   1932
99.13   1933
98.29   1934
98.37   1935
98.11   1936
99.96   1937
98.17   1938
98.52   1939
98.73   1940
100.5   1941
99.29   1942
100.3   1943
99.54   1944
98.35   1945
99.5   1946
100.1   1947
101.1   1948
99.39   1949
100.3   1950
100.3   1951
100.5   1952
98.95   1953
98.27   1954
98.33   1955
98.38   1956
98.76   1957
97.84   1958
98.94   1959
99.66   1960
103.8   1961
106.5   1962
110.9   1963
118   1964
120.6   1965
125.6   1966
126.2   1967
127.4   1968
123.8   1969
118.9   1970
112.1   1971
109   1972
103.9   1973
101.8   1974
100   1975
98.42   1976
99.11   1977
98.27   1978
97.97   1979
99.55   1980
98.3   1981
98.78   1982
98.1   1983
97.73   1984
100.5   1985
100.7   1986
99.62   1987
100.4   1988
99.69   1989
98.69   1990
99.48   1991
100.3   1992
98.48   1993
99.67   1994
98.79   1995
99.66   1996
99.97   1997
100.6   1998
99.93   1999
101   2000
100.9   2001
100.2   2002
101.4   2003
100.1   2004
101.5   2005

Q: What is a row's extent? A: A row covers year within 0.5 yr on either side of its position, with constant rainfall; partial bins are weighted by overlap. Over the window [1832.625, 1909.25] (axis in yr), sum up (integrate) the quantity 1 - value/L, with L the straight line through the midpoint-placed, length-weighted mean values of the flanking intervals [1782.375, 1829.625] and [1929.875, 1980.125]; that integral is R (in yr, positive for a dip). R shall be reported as 4.3 yr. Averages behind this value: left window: 94.7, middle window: 93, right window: 103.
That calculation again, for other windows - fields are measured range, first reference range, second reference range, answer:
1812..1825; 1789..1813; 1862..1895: 2.72 yr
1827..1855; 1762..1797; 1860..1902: 3.87 yr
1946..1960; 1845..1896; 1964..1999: 0.46 yr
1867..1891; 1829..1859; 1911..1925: -1.67 yr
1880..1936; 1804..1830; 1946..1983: 1.57 yr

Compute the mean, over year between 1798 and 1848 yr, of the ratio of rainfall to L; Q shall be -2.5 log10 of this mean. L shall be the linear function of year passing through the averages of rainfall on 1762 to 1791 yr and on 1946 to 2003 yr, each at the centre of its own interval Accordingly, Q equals 0.16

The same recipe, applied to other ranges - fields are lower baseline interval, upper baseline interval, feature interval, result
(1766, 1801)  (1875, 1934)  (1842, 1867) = 0.02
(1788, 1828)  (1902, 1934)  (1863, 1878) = -0.06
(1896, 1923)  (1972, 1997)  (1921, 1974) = -0.09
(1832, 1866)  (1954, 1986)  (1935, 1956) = 0.04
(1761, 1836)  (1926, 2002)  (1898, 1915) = 0.16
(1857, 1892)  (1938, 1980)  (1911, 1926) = 0.06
